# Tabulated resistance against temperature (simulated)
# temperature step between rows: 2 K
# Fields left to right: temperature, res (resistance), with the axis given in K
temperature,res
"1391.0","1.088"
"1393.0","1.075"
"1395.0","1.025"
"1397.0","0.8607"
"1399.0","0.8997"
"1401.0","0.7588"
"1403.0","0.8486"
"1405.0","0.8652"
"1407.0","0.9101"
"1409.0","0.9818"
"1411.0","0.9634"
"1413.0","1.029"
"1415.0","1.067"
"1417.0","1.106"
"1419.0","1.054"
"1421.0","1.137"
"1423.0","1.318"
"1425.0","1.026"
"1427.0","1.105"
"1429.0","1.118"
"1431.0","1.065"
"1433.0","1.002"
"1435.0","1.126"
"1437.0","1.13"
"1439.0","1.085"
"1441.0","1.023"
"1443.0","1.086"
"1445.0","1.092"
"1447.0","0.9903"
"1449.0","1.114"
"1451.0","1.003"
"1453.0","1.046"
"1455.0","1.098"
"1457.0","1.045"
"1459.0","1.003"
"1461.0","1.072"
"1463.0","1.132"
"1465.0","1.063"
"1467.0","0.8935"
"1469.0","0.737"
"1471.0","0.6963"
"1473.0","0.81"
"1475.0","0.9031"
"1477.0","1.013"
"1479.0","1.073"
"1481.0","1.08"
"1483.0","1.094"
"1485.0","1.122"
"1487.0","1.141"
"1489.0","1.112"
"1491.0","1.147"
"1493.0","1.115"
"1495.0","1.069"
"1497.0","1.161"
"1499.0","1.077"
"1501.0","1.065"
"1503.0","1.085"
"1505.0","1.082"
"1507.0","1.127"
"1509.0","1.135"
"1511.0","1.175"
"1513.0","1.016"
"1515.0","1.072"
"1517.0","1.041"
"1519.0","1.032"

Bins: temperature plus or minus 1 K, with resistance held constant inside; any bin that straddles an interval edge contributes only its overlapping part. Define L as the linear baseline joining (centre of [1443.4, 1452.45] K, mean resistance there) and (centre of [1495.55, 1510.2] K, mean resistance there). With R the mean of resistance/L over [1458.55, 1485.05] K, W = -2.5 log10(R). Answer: 0.11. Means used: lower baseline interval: 1.05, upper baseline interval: 1.1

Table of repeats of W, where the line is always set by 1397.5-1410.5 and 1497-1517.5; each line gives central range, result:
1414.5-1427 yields -0.219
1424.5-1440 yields -0.157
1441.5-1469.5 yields -0.051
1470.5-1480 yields 0.132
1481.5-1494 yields -0.068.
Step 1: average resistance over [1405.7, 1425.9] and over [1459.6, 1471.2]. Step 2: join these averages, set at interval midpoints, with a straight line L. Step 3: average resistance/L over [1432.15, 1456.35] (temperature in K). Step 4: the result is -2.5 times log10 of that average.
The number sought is -0.07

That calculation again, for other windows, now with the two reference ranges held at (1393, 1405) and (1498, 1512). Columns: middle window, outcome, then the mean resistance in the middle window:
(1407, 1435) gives -0.143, 1.07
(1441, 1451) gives -0.075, 1.06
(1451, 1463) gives -0.047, 1.06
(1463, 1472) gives 0.172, 0.879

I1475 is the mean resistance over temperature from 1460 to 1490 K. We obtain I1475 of 0.996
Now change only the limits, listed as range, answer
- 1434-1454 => 1.07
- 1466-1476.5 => 0.818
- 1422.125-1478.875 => 1.03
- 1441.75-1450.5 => 1.07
